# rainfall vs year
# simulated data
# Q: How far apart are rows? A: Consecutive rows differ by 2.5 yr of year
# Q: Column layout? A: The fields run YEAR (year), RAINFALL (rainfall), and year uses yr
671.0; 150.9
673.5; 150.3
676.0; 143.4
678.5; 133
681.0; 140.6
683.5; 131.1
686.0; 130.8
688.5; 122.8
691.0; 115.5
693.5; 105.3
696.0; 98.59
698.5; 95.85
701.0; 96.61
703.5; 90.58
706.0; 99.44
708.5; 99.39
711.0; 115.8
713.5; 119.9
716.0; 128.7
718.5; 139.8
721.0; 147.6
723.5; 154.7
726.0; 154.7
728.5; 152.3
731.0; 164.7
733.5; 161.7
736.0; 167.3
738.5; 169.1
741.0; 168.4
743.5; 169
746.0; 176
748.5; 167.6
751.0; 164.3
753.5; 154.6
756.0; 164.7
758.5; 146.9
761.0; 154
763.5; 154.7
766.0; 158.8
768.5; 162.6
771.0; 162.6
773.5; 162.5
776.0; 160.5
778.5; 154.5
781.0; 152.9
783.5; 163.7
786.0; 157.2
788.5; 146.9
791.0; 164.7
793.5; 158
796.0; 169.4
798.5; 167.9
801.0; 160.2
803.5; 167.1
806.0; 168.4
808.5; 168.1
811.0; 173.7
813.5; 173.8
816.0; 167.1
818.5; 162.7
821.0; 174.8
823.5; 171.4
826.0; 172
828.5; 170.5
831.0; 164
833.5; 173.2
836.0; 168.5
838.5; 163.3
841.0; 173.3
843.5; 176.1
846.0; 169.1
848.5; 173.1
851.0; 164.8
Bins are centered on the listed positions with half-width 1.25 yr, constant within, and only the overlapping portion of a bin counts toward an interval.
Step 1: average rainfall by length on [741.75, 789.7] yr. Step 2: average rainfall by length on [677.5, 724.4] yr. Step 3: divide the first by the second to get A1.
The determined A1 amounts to 1.34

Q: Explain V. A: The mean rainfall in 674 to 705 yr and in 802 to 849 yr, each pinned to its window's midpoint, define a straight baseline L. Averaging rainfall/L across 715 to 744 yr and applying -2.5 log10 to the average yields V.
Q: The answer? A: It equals -0.174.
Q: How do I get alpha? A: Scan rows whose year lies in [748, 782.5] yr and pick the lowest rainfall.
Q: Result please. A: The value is 146.9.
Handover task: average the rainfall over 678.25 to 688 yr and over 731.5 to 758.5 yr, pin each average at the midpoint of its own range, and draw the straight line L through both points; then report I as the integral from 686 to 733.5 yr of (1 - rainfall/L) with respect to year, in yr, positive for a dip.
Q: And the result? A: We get 7.7 yr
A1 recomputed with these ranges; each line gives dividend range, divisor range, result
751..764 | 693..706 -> 1.61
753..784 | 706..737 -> 1.13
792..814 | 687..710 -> 1.62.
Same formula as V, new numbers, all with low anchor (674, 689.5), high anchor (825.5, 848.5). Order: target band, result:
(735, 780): -0.071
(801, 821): -0.029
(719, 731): -0.061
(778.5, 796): 0.006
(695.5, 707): 0.402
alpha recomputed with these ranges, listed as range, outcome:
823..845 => 163.3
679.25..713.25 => 90.58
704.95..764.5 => 99.39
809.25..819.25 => 162.7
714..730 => 128.7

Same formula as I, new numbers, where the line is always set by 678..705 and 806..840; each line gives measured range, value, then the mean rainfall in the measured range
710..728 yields -1.8 yr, 138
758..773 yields -1.3 yr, 157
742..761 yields -3.2 yr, 163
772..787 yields -0.8 yr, 159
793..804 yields -0.4 yr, 165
